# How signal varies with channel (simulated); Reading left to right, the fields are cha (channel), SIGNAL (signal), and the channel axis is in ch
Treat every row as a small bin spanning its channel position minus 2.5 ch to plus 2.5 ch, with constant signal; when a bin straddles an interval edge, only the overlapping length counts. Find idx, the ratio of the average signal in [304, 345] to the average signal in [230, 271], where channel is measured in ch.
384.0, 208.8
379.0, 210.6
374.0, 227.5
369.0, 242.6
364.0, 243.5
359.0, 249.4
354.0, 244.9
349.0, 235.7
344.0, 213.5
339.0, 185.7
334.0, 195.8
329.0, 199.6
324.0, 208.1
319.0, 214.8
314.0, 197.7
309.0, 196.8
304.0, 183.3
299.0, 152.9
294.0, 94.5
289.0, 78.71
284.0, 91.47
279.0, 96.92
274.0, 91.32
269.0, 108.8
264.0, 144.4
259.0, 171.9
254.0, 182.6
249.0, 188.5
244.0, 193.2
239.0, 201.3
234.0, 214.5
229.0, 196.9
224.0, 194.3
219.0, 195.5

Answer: 1.1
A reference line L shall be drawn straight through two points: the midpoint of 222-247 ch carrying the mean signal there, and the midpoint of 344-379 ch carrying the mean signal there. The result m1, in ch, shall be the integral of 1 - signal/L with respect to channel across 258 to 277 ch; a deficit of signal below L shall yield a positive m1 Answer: 7.6 ch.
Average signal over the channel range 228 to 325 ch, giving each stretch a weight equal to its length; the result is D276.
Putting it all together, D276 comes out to 159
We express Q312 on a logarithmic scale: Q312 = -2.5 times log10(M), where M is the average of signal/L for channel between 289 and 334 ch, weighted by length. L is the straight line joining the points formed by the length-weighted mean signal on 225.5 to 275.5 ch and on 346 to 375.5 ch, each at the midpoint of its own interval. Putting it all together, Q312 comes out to 0.20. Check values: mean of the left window 171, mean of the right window 241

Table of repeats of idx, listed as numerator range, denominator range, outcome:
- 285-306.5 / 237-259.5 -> 0.66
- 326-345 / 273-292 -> 2.21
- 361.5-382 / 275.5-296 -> 2.55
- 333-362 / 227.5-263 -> 1.17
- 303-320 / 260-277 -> 1.66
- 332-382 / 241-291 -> 1.65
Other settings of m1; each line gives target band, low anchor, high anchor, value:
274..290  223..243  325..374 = 9.14 ch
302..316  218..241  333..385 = 1.48 ch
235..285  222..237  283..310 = 6.46 ch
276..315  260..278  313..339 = 6.56 ch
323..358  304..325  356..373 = 1.58 ch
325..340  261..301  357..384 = -1.44 ch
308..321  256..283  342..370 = -1.49 ch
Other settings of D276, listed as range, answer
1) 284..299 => 98.5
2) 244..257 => 186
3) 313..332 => 205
